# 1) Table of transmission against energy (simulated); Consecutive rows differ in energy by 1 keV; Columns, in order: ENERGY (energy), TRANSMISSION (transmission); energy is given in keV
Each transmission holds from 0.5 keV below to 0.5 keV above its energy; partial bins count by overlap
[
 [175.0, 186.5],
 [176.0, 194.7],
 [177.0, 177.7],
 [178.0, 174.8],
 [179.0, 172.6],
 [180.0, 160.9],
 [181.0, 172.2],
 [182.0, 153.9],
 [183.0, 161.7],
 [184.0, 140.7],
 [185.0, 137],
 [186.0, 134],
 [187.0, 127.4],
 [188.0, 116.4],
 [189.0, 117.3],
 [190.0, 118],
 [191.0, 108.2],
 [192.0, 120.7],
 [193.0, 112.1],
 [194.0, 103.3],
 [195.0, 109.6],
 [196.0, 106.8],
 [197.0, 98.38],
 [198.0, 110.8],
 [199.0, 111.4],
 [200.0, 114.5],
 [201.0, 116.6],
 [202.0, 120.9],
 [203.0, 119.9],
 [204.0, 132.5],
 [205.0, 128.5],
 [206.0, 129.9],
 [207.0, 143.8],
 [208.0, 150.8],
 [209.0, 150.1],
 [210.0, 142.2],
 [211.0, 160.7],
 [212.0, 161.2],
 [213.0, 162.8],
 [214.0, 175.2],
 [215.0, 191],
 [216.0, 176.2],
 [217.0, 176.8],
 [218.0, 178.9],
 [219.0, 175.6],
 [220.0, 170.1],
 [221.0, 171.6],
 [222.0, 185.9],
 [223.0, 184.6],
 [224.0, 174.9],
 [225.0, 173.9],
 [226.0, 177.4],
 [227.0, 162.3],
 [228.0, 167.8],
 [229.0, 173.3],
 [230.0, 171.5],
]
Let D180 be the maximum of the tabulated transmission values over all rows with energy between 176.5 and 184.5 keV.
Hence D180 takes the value 177.7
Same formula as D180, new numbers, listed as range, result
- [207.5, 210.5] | 150.8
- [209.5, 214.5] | 175.2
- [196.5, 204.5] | 132.5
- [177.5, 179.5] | 174.8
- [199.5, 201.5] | 116.6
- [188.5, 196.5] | 120.7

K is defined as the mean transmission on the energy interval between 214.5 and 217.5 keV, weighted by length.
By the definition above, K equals 181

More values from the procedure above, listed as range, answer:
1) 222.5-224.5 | 180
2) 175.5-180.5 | 176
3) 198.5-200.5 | 113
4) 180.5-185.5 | 153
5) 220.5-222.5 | 179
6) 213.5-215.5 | 183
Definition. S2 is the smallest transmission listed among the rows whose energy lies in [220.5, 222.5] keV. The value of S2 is 171.6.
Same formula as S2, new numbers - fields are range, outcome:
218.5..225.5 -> 170.1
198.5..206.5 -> 111.4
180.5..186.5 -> 134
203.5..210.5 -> 128.5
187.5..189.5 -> 116.4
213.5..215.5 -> 175.2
